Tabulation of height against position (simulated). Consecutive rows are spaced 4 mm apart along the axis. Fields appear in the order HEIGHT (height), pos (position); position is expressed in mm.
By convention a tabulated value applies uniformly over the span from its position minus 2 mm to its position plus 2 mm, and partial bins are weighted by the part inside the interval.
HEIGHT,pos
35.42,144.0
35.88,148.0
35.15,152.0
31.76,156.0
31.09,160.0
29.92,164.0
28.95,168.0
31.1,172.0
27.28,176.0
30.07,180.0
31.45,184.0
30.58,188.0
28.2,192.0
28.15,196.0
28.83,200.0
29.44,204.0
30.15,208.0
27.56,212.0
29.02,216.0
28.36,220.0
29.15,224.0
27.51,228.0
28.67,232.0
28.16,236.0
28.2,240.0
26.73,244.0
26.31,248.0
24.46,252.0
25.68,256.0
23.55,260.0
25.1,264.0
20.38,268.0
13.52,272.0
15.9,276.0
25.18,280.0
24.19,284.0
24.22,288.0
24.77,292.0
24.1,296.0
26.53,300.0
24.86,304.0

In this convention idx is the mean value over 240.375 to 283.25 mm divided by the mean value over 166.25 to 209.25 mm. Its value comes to 0.78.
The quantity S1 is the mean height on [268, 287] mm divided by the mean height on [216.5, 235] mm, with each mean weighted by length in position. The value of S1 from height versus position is 0.70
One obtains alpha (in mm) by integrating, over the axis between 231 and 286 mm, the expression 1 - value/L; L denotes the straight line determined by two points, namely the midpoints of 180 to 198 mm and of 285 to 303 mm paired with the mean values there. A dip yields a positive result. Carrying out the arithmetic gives 5.4 mm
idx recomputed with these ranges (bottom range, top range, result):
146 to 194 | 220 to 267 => 0.86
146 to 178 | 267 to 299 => 0.69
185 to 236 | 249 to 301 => 0.79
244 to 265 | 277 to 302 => 0.97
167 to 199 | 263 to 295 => 0.73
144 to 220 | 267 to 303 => 0.73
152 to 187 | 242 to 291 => 0.75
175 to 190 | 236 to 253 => 0.89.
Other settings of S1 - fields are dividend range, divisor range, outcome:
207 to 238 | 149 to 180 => 0.92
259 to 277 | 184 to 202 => 0.67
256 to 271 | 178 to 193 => 0.75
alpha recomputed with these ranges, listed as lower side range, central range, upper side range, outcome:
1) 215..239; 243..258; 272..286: -0.5 mm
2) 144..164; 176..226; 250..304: 0.3 mm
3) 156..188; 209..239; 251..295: -2.6 mm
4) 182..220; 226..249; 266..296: -1.8 mm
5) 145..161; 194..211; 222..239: 0.7 mm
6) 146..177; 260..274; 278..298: 3.0 mm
